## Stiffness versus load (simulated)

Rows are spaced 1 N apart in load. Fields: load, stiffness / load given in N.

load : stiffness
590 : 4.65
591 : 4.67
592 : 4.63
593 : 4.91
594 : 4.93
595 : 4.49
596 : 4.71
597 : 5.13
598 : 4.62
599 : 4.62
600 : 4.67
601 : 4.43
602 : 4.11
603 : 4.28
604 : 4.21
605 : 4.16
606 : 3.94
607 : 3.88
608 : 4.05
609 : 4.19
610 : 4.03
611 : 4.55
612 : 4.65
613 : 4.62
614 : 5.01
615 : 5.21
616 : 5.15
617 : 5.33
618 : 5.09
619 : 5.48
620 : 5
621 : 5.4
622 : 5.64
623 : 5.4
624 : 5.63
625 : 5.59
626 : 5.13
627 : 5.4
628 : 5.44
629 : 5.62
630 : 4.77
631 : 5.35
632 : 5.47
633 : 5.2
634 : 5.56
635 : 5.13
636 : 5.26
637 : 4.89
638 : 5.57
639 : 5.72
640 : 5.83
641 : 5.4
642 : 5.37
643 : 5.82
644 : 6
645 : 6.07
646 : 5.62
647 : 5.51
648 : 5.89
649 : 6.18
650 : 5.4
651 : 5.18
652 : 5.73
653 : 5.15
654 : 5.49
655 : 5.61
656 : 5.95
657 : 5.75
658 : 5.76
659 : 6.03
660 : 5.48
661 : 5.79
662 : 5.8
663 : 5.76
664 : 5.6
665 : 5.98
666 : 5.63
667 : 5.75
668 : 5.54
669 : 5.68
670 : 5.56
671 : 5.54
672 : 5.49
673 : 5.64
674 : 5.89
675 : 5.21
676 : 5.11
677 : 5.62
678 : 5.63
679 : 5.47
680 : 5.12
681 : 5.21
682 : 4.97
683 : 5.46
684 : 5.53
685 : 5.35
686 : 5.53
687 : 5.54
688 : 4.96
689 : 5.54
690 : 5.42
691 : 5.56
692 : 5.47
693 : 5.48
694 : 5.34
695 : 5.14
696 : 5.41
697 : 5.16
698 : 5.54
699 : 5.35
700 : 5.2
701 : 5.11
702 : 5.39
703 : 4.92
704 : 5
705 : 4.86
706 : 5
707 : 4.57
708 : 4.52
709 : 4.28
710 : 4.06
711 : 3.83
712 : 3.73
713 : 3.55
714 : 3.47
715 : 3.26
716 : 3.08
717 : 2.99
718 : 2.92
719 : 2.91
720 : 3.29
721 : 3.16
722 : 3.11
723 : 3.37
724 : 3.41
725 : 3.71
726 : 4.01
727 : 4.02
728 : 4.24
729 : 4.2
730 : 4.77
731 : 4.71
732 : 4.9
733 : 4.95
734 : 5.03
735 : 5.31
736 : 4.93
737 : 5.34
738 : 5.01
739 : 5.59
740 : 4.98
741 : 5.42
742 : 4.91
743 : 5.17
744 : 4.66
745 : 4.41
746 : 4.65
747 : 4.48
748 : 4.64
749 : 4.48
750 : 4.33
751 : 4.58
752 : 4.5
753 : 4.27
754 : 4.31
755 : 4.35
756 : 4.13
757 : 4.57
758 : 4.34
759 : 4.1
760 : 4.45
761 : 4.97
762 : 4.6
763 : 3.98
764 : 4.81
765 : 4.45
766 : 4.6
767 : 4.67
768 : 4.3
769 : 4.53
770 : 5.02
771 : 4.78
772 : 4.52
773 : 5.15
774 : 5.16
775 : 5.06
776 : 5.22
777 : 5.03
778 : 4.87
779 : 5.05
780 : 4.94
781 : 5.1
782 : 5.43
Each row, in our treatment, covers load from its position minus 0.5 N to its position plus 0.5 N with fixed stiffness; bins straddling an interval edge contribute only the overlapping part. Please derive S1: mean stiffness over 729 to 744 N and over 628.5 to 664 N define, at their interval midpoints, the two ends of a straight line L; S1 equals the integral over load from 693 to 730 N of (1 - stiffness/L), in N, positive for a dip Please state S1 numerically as 6.9 N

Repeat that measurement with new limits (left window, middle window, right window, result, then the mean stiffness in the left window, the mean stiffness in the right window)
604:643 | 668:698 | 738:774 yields -3.3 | 5.08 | 4.63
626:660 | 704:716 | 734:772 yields 2.2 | 5.54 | 4.67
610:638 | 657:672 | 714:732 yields -3.7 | 5.21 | 3.63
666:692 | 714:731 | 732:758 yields 4.9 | 5.46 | 4.75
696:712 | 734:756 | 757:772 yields -0.6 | 4.83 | 4.54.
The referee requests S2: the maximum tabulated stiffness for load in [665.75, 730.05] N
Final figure 5.89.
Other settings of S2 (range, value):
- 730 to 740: 5.59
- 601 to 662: 6.18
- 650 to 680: 6.03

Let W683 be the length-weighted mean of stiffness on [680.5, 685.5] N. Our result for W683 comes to 5.3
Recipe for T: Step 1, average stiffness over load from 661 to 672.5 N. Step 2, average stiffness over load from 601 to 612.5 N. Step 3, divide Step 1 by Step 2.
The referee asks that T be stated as 1.35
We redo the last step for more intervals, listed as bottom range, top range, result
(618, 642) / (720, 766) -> 0.83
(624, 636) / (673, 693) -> 1.01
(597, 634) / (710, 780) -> 0.90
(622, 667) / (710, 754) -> 0.76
